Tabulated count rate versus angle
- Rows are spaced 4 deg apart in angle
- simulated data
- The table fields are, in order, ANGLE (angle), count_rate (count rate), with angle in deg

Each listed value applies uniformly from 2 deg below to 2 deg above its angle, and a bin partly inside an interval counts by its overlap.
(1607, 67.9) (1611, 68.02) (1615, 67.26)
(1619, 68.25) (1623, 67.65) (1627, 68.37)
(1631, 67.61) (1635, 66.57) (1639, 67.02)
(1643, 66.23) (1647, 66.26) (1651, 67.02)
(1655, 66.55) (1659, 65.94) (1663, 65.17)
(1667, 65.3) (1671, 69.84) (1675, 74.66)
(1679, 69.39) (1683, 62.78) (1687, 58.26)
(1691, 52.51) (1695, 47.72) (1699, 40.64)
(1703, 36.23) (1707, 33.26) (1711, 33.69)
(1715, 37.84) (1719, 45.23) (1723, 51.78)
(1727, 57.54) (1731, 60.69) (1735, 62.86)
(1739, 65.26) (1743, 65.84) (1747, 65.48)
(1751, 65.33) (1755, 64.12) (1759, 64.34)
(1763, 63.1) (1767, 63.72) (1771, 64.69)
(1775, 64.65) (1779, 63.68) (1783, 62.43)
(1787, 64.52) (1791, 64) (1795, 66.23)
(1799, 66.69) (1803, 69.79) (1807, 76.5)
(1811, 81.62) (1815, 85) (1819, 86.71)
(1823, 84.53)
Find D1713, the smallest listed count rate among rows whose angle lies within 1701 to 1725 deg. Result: 33.26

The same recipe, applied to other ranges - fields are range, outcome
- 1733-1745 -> 62.86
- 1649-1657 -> 66.55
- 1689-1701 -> 40.64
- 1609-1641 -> 66.57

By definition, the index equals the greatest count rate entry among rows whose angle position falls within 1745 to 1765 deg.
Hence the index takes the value 65.48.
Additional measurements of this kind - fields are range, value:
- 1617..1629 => 68.37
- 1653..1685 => 74.66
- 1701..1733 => 60.69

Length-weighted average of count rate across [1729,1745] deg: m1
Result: 63.7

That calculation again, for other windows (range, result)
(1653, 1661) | 66.2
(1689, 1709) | 42.1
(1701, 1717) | 35.3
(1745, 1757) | 65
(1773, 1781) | 64.2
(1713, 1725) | 44.9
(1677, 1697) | 58.1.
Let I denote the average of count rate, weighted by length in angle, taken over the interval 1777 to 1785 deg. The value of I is 63.1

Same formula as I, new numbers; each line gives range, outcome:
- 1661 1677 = 68.7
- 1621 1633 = 67.9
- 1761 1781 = 64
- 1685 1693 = 55.4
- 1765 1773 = 64.2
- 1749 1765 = 64.2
